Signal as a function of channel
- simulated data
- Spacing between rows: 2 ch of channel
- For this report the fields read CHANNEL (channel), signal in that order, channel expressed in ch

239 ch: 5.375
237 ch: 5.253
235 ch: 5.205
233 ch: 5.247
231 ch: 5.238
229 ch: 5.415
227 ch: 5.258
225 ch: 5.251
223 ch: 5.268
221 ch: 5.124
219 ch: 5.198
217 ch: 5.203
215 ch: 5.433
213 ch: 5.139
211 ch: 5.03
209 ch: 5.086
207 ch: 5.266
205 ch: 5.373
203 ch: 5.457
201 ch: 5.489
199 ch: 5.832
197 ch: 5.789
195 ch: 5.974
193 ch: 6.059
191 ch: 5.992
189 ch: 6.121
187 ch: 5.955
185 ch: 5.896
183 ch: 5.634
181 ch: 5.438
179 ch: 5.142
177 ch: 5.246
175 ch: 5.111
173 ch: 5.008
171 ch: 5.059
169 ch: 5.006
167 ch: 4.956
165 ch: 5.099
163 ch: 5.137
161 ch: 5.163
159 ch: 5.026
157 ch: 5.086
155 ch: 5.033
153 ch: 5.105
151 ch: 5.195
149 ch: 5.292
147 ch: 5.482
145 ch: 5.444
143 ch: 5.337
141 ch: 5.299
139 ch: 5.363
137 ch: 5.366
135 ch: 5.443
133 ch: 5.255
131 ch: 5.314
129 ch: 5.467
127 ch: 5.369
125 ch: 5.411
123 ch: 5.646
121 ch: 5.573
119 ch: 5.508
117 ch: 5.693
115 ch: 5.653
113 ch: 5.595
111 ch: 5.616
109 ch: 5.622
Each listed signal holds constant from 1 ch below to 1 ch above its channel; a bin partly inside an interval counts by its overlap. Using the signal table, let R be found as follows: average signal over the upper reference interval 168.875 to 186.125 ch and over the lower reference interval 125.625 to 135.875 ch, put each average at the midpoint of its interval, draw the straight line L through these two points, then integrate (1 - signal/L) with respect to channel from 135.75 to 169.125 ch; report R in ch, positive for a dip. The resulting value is 0.83 ch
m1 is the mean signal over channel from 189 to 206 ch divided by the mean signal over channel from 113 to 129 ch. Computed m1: 1.0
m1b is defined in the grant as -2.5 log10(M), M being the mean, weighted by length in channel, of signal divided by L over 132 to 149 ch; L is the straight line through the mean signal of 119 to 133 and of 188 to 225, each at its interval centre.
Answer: 0.02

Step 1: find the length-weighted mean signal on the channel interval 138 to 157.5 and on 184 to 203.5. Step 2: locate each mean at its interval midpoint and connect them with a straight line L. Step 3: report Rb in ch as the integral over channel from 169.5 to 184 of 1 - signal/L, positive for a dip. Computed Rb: 1.1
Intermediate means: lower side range 5.27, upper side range 5.87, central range 5.23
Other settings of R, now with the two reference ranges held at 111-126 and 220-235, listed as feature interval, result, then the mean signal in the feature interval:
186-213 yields -1.5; 5.63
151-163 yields 0.8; 5.1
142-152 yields 0.3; 5.35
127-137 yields 0.3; 5.37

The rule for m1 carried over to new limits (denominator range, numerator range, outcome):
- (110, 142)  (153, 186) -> 0.95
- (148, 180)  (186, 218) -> 1.09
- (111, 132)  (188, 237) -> 0.98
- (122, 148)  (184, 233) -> 1.02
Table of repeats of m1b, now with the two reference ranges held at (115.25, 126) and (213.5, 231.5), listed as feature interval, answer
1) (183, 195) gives -0.12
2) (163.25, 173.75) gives 0.08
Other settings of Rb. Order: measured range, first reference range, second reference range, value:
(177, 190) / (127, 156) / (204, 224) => -1.01 ch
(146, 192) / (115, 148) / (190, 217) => 1.43 ch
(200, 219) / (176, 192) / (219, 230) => 0.50 ch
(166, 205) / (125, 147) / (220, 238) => -1.64 ch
